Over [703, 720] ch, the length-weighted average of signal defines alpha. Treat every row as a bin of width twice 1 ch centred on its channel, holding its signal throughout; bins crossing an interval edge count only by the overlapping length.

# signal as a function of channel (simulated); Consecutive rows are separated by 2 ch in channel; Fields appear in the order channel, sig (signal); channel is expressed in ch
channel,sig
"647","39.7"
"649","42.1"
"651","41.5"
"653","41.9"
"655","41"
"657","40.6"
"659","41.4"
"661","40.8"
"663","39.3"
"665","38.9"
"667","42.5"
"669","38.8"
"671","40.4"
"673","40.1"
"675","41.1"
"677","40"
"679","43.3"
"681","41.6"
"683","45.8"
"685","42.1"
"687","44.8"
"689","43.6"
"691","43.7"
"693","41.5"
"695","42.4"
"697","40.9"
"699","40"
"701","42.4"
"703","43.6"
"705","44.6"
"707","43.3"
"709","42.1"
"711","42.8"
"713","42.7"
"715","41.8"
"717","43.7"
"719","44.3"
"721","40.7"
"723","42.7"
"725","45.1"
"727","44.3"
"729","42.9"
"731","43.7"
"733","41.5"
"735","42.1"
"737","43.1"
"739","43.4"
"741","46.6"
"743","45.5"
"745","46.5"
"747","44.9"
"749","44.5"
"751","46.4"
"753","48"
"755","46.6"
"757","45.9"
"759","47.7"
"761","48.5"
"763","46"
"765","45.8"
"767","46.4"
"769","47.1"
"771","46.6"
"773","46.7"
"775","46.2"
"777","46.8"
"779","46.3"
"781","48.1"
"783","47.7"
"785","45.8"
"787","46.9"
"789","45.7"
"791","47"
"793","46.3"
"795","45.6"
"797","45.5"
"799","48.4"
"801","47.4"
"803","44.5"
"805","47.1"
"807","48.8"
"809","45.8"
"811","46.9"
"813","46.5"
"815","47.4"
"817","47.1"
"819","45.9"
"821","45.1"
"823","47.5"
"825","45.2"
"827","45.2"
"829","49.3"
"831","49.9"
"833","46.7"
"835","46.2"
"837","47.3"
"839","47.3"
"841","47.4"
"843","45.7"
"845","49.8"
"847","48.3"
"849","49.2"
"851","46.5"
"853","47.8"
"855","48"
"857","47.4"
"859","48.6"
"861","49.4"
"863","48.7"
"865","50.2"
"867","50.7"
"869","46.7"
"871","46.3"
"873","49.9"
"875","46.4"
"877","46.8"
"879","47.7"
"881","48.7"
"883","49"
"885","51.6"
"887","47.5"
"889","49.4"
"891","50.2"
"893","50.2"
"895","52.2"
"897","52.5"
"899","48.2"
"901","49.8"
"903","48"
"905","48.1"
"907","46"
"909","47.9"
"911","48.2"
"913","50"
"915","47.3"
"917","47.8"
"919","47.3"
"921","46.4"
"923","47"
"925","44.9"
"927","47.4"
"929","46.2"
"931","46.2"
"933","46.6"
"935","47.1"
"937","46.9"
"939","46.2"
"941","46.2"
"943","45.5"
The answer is 43.2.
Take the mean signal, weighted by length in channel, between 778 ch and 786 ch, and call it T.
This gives 47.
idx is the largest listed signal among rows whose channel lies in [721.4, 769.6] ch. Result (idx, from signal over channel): 48.5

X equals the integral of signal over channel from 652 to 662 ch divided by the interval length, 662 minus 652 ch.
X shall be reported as 41.1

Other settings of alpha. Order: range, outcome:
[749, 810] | 46.7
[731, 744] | 43.7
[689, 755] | 43.5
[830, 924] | 48.3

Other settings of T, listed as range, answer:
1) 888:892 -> 49.8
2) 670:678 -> 40.4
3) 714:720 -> 43.3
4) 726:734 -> 43.1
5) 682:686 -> 44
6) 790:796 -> 46.3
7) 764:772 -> 46.5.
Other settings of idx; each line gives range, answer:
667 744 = 46.6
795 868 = 50.7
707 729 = 45.1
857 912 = 52.5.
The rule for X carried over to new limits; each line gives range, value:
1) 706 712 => 42.7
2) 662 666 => 39.1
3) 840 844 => 46.5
